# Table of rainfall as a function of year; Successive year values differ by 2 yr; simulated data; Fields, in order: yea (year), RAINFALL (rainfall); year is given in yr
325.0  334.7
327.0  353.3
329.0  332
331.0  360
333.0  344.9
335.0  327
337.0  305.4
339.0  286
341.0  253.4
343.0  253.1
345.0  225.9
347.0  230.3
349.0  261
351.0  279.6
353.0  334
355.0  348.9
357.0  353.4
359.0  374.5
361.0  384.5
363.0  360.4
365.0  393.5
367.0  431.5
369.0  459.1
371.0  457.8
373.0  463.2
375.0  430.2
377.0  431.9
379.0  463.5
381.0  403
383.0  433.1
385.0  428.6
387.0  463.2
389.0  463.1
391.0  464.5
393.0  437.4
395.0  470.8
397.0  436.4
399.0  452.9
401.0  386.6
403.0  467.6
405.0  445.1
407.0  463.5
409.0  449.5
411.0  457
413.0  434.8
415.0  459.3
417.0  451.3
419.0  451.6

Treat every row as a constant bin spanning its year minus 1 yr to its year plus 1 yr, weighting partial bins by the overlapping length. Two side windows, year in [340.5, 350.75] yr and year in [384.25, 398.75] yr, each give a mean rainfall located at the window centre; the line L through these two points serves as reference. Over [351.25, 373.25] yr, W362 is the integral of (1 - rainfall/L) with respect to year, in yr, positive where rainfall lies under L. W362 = -4.6 yr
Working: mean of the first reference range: 247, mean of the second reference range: 452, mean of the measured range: 390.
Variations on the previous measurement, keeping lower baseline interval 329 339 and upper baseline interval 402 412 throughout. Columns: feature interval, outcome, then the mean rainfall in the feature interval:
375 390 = -1.0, 440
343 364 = 3.0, 312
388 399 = -0.5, 454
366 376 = -1.4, 448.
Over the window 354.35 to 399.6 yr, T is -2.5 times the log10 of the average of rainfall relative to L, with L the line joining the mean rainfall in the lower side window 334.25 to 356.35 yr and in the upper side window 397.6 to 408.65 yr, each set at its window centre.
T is -0.16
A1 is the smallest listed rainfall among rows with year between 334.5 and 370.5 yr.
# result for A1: 225.9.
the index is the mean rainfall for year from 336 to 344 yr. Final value 274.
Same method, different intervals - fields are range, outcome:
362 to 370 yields 411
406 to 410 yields 456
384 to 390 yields 452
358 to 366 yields 378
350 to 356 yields 321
